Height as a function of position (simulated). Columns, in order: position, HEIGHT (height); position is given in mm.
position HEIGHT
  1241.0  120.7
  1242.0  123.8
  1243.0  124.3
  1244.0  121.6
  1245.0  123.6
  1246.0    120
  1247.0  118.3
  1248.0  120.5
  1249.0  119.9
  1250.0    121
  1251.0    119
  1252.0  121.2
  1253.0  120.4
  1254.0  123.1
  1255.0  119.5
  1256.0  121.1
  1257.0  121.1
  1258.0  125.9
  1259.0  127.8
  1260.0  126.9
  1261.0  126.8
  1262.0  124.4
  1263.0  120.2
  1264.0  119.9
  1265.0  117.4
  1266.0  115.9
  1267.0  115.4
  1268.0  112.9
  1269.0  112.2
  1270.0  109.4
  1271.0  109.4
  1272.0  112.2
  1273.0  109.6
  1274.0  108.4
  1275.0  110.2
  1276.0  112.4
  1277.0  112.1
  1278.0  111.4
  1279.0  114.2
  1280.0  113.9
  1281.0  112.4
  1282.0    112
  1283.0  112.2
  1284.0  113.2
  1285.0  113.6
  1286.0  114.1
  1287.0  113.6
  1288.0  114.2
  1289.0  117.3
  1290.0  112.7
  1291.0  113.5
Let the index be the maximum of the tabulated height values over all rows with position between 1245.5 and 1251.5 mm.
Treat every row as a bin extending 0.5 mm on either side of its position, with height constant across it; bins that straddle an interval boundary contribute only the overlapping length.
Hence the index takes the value 121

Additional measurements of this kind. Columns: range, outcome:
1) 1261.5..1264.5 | 124.4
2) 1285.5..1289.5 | 117.3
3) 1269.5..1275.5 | 112.2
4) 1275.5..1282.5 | 114.2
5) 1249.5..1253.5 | 121.2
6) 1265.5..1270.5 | 115.9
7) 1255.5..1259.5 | 127.8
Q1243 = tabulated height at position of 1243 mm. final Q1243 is 124.3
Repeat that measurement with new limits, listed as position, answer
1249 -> 119.9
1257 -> 121.1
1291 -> 113.5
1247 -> 118.3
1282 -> 112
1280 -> 113.9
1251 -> 119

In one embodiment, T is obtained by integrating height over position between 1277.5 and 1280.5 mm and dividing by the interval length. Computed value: 113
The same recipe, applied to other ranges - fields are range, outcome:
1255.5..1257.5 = 121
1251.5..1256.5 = 121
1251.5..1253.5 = 121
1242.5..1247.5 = 122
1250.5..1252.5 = 120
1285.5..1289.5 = 115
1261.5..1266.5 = 120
